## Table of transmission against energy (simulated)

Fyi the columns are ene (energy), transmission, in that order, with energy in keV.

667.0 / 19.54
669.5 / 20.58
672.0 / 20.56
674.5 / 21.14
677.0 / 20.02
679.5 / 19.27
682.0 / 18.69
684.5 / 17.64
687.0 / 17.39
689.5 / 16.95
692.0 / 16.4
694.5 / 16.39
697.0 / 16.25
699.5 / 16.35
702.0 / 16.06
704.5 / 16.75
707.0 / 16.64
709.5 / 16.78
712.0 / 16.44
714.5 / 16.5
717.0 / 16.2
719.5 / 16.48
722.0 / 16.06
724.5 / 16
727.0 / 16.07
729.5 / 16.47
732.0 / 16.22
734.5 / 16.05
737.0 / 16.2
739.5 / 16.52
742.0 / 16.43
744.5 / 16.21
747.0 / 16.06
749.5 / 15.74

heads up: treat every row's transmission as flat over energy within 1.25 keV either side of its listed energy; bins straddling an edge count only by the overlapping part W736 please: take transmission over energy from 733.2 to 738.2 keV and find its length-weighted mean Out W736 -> 16.1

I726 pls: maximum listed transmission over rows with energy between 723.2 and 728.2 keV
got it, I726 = 16.07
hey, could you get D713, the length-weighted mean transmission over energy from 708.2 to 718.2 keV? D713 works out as 16.5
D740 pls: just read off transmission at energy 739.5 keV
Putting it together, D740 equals 16.52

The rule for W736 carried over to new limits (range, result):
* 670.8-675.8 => 20.8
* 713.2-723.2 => 16.3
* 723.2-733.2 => 16.2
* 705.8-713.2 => 16.6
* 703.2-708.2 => 16.7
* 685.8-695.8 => 16.8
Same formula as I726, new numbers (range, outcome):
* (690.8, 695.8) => 16.4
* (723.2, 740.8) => 16.52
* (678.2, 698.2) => 19.27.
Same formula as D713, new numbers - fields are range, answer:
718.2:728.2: 16.2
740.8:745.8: 16.3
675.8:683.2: 19.3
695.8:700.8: 16.3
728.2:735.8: 16.2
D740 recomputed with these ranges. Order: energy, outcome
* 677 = 20.02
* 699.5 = 16.35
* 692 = 16.4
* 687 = 17.39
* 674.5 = 21.14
